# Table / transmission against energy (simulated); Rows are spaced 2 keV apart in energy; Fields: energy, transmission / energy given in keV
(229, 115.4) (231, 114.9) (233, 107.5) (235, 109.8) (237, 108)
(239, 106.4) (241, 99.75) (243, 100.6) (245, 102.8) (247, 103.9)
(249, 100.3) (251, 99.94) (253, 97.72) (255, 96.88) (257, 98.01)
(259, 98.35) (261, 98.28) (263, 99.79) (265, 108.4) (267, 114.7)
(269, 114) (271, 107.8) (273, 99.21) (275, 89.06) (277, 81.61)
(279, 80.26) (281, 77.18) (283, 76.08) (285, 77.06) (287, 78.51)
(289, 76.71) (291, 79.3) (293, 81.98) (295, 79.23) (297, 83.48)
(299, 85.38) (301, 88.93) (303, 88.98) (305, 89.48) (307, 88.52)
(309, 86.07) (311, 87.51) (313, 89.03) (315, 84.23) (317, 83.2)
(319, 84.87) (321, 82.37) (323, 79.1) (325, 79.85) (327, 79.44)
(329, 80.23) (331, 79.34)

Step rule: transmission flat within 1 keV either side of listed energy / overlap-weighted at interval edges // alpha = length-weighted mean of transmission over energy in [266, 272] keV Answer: 112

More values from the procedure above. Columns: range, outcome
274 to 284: 80.8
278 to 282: 78.7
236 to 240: 107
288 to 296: 79.3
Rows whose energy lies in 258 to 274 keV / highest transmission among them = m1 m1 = 114.7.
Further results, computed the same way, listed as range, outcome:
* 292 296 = 81.98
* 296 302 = 88.93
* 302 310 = 89.48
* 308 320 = 89.03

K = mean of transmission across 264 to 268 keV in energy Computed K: 112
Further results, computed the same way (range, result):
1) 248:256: 98.7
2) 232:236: 109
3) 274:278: 85.3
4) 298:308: 88.3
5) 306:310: 87.3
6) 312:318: 85.5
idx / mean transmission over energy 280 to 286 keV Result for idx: 76.8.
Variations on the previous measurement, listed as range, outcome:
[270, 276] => 98.7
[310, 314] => 88.3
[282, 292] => 77.5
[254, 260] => 97.7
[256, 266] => 101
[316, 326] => 81.9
